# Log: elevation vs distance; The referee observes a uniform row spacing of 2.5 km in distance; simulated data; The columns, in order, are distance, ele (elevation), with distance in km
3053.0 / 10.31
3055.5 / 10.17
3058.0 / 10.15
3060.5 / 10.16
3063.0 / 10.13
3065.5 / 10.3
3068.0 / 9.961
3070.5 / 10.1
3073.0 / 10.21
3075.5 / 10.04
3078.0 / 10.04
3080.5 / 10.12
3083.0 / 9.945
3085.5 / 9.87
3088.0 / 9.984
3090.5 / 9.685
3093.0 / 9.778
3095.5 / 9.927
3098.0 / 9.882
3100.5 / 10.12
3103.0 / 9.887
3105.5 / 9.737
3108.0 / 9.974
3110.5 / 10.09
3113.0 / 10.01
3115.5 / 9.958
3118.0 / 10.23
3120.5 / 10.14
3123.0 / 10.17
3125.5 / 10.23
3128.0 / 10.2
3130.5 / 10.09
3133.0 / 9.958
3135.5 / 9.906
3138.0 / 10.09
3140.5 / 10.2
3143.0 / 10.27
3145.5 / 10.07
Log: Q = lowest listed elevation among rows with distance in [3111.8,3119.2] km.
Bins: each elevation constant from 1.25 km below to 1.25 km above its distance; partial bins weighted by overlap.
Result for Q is 9.958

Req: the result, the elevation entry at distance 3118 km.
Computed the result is 10.23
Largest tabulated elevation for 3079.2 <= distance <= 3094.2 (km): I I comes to 10.12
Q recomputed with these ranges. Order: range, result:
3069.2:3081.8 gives 10.04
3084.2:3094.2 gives 9.685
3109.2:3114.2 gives 10.01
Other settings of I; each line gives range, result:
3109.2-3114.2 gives 10.09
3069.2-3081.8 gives 10.21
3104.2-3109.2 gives 9.974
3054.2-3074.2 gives 10.3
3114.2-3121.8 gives 10.23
